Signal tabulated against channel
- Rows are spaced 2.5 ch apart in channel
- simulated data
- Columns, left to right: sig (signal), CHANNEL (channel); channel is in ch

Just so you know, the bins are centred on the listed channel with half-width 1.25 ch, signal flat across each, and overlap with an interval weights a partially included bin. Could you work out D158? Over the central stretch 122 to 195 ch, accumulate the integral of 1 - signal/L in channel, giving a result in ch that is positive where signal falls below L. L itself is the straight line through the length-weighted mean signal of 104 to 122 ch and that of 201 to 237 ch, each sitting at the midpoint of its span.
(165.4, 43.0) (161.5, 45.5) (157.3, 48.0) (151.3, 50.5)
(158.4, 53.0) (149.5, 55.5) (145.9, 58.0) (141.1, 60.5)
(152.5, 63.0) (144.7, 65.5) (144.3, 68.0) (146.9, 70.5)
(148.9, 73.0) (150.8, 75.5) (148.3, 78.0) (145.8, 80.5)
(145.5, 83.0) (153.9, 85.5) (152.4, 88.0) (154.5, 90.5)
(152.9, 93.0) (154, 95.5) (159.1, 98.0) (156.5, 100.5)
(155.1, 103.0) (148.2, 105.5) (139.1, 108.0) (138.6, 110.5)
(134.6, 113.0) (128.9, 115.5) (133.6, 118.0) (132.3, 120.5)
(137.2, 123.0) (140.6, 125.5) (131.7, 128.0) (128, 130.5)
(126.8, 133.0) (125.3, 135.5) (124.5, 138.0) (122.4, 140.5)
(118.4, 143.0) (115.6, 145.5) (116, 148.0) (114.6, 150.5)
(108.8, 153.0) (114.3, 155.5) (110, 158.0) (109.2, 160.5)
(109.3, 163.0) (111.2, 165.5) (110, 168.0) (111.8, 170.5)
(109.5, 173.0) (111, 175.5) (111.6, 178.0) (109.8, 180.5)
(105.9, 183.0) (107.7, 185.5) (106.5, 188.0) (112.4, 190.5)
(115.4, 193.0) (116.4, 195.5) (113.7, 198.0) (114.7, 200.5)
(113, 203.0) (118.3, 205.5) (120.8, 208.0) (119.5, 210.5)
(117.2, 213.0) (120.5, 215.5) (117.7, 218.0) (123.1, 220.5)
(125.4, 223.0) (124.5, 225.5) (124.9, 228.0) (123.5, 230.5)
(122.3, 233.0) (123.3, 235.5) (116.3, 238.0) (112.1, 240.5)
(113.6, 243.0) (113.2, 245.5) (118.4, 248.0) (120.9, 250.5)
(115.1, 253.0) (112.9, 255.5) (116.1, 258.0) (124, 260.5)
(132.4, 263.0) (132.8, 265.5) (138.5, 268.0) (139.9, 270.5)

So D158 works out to 7.7 ch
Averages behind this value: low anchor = 137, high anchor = 121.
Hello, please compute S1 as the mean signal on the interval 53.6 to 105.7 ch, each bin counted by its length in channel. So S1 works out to 150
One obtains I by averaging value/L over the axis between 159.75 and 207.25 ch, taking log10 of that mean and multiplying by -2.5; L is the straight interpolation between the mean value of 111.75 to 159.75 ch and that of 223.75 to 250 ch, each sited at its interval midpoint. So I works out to 0.10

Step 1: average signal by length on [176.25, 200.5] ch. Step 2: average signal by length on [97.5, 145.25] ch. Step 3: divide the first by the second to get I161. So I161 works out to 0.8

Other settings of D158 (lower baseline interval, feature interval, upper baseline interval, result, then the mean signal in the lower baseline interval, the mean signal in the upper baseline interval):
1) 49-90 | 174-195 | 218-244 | 3.04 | 149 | 121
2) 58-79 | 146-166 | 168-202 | 1.38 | 147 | 111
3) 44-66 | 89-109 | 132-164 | -2.59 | 152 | 117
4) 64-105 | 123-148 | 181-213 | 1.51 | 151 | 114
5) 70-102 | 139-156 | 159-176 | 0.63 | 152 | 110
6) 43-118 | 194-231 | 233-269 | 2.19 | 149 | 121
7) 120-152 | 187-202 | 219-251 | 1.10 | 125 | 120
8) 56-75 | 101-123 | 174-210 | -0.83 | 147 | 113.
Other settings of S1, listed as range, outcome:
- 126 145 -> 126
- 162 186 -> 110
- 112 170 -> 122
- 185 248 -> 118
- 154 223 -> 114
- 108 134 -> 134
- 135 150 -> 120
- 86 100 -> 155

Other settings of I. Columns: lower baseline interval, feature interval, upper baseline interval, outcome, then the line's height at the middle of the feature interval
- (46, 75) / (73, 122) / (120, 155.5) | -0.07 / 137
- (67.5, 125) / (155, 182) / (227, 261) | 0.20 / 132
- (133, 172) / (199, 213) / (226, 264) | 0.00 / 118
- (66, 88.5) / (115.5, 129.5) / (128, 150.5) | -0.04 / 129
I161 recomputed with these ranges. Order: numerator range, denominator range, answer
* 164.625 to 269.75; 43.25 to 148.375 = 0.82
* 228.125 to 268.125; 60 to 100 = 0.80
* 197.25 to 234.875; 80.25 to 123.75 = 0.82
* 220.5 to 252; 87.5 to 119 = 0.82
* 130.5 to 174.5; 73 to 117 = 0.78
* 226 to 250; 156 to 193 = 1.08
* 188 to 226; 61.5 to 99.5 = 0.78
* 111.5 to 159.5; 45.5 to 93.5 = 0.83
